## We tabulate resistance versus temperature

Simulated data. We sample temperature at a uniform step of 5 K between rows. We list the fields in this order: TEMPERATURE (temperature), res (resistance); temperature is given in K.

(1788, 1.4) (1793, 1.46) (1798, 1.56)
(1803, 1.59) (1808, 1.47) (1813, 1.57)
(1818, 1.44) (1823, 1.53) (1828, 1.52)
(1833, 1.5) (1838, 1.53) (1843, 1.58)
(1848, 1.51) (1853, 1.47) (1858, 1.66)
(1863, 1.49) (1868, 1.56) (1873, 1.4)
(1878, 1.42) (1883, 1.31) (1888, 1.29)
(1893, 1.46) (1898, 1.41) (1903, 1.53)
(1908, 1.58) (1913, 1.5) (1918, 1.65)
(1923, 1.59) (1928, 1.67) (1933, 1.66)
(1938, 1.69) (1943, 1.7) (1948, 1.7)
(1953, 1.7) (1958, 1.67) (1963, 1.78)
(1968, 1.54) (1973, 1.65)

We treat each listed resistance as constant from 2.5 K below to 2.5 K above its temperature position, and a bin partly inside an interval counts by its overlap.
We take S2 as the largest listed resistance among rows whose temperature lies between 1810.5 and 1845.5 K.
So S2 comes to 1.58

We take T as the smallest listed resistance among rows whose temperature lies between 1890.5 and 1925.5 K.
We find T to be 1.41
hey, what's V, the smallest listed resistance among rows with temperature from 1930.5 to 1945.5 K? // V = 1.66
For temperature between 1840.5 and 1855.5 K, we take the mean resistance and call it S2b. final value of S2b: 1.52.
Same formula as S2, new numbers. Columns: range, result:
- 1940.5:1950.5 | 1.7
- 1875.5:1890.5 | 1.42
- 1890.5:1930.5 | 1.67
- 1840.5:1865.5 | 1.66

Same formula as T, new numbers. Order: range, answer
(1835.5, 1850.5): 1.51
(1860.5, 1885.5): 1.31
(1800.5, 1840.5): 1.44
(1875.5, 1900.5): 1.29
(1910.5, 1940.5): 1.5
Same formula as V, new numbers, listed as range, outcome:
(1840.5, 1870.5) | 1.47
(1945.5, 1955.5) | 1.7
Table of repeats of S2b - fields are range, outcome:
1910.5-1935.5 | 1.61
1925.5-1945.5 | 1.68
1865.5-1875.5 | 1.48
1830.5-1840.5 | 1.52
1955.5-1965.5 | 1.73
